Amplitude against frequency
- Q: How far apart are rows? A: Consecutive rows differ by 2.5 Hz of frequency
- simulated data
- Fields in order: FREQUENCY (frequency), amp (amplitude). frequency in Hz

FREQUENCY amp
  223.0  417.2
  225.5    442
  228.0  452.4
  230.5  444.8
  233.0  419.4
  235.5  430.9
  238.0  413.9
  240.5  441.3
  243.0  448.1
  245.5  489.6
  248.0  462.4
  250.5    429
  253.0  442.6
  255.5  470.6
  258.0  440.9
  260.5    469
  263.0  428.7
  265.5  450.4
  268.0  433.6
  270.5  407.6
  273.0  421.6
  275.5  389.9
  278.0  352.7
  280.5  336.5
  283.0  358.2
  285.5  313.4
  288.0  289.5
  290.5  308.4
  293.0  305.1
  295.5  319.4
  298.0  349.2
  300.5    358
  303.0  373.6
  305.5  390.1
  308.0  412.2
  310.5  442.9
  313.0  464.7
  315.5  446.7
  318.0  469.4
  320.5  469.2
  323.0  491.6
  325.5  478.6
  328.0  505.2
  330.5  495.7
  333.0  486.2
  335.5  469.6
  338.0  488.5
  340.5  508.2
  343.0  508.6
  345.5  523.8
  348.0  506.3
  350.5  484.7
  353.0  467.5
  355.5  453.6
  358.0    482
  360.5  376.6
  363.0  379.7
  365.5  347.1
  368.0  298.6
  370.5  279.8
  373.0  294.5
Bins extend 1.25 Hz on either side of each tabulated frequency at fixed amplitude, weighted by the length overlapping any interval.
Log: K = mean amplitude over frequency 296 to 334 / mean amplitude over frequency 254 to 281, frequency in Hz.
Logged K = 1.0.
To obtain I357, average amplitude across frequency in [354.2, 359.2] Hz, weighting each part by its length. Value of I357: 468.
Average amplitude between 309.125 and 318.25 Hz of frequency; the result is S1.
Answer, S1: 454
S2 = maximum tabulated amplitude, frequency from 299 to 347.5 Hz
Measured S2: 523.8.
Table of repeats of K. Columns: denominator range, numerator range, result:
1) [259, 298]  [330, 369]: 1.22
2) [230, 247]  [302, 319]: 0.97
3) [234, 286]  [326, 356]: 1.17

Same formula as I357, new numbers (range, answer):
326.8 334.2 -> 496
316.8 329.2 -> 483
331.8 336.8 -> 478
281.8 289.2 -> 320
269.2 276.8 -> 406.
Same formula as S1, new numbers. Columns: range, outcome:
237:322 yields 406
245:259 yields 454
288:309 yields 348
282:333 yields 404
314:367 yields 468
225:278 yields 437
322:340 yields 489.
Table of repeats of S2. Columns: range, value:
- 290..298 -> 349.2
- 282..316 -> 464.7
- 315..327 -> 491.6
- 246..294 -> 470.6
